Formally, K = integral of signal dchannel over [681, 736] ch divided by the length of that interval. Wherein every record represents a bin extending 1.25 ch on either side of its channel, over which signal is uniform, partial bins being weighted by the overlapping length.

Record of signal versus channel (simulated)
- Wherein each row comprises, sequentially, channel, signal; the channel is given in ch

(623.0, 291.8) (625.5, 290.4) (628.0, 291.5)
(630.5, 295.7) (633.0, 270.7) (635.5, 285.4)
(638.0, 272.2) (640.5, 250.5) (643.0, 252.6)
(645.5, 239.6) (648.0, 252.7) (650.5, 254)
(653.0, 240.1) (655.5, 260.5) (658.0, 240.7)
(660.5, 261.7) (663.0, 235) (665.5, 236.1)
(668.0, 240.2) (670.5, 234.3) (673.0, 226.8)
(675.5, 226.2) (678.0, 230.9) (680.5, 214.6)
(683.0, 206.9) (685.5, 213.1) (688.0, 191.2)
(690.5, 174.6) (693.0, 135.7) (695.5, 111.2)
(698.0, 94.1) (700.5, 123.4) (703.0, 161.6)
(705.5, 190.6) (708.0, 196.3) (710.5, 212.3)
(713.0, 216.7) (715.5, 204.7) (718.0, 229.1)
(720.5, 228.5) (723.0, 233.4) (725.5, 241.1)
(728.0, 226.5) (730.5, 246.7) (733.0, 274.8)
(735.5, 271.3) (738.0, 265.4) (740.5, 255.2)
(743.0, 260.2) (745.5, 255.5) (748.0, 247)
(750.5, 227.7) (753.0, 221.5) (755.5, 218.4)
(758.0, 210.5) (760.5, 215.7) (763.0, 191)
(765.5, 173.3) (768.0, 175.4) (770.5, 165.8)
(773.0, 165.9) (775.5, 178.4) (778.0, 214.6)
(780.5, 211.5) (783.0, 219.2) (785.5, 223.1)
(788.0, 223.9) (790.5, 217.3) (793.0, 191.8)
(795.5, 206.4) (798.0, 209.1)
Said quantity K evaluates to 198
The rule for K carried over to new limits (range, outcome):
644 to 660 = 249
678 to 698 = 176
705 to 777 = 221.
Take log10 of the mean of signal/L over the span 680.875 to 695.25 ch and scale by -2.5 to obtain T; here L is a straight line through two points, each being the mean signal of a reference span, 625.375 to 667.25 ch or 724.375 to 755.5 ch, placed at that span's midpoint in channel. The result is 0.37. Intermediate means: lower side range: 260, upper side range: 248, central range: 181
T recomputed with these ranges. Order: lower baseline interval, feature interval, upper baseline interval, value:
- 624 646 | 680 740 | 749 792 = 0.15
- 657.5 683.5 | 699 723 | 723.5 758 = 0.22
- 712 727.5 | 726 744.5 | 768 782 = -0.19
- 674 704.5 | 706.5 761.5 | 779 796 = -0.22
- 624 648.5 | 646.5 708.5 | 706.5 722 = 0.18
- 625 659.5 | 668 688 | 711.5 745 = 0.15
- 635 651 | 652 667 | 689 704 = -0.13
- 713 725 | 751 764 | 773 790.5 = 0.01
